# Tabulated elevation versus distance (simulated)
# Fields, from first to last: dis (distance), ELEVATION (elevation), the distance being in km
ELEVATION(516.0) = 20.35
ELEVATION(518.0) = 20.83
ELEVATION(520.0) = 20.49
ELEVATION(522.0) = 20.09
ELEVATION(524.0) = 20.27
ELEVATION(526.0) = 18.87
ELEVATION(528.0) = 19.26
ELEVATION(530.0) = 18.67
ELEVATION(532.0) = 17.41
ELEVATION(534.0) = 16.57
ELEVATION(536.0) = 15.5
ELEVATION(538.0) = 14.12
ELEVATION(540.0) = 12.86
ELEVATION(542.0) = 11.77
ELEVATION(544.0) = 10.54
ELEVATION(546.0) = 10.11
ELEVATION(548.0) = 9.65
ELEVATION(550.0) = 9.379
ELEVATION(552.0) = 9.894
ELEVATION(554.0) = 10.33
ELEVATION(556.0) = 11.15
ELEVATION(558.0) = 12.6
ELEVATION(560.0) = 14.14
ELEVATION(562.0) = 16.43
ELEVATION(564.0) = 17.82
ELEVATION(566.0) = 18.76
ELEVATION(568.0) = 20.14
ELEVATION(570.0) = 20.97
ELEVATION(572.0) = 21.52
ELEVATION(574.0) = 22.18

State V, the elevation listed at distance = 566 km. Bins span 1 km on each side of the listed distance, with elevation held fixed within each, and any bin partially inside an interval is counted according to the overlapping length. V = 18.76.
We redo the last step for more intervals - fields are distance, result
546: 10.11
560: 14.14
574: 22.18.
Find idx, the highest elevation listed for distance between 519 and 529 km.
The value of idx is 20.49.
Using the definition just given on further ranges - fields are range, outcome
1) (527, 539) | 19.26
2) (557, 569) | 20.14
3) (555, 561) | 14.14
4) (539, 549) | 12.86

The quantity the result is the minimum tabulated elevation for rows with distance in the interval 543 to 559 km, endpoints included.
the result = 9.379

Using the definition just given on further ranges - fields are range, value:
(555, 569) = 11.15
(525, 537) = 15.5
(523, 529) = 18.87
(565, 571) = 18.76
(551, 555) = 9.894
